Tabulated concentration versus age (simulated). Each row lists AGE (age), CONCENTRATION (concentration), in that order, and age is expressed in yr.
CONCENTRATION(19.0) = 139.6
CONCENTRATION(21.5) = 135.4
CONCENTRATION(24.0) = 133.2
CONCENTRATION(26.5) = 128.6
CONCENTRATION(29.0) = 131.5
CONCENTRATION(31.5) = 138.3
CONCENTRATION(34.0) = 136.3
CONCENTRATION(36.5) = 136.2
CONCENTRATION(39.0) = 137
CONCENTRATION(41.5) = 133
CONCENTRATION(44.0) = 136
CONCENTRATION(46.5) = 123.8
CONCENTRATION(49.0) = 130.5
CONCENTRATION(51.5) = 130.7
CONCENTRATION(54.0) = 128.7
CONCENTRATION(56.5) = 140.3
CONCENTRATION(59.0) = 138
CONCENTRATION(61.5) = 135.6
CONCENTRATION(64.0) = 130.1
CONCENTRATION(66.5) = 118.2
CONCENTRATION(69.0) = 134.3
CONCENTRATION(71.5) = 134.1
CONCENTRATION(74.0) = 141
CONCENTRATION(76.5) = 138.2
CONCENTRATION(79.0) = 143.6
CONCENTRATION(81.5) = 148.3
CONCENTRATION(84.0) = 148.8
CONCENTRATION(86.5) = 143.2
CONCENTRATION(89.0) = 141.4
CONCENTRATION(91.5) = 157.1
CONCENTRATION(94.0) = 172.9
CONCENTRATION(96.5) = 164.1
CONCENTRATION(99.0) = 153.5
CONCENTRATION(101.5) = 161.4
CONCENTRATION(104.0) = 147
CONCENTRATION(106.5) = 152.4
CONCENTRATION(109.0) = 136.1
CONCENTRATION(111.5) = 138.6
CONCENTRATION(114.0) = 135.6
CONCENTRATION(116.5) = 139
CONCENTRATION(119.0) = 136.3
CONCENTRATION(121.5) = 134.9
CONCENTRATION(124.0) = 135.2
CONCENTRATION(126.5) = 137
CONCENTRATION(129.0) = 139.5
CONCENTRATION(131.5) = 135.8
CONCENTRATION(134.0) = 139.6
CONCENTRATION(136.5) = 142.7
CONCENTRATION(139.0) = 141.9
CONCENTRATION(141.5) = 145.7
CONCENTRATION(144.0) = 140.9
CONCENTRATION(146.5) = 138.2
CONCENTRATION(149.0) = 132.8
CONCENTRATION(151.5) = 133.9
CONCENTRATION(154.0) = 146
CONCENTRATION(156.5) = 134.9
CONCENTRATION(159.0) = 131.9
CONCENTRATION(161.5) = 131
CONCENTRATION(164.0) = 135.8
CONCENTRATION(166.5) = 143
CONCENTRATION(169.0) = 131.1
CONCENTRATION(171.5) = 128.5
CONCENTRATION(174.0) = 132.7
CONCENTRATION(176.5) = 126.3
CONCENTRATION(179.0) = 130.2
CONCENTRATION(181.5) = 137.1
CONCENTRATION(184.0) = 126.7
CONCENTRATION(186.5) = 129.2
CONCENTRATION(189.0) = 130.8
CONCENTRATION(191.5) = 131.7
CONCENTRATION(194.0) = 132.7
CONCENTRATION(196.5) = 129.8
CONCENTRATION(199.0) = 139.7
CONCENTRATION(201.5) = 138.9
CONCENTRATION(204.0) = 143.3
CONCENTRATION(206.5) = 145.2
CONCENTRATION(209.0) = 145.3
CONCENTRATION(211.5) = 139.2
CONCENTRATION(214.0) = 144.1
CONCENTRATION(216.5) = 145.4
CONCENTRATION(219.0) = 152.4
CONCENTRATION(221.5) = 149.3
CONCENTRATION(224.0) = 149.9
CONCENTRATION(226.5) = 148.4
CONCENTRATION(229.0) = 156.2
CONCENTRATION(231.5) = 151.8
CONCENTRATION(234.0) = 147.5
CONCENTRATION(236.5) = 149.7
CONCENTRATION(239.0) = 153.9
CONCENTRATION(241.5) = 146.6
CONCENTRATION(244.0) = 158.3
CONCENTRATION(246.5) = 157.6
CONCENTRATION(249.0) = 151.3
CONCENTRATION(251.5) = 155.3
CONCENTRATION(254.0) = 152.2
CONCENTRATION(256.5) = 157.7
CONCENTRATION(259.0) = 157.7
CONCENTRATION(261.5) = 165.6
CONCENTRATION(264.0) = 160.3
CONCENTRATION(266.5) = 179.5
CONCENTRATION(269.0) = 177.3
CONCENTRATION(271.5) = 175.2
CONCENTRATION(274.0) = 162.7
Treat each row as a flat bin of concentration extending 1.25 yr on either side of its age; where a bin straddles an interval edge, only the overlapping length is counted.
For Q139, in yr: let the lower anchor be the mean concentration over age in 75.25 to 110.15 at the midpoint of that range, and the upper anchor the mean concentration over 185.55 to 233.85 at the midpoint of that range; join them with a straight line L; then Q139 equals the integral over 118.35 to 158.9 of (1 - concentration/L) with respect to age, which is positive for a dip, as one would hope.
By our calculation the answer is 2.5 yr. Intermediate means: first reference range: 151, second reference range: 142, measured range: 138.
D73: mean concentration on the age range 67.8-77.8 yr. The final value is 137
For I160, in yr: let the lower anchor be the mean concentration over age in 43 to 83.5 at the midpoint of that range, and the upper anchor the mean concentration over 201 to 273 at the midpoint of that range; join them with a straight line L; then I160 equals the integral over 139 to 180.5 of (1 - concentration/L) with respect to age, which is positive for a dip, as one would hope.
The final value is 2.82 yr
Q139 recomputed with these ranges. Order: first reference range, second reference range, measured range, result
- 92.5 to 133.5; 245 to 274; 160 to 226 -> 7.4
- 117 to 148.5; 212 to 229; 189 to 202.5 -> 1.1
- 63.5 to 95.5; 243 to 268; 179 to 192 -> 1.9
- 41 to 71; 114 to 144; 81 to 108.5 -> -3.6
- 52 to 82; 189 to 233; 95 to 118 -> -1.7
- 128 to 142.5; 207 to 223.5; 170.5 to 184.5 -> 1.3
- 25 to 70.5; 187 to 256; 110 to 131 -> 0.2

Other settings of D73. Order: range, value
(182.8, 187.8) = 128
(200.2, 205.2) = 141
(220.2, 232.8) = 151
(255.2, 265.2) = 160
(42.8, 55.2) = 130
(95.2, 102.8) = 160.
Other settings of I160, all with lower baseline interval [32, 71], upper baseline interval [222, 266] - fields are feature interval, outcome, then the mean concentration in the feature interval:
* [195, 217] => 1.4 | 141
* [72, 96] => -2.1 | 148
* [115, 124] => 0.3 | 136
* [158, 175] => 1.4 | 133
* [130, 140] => 0.2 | 140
